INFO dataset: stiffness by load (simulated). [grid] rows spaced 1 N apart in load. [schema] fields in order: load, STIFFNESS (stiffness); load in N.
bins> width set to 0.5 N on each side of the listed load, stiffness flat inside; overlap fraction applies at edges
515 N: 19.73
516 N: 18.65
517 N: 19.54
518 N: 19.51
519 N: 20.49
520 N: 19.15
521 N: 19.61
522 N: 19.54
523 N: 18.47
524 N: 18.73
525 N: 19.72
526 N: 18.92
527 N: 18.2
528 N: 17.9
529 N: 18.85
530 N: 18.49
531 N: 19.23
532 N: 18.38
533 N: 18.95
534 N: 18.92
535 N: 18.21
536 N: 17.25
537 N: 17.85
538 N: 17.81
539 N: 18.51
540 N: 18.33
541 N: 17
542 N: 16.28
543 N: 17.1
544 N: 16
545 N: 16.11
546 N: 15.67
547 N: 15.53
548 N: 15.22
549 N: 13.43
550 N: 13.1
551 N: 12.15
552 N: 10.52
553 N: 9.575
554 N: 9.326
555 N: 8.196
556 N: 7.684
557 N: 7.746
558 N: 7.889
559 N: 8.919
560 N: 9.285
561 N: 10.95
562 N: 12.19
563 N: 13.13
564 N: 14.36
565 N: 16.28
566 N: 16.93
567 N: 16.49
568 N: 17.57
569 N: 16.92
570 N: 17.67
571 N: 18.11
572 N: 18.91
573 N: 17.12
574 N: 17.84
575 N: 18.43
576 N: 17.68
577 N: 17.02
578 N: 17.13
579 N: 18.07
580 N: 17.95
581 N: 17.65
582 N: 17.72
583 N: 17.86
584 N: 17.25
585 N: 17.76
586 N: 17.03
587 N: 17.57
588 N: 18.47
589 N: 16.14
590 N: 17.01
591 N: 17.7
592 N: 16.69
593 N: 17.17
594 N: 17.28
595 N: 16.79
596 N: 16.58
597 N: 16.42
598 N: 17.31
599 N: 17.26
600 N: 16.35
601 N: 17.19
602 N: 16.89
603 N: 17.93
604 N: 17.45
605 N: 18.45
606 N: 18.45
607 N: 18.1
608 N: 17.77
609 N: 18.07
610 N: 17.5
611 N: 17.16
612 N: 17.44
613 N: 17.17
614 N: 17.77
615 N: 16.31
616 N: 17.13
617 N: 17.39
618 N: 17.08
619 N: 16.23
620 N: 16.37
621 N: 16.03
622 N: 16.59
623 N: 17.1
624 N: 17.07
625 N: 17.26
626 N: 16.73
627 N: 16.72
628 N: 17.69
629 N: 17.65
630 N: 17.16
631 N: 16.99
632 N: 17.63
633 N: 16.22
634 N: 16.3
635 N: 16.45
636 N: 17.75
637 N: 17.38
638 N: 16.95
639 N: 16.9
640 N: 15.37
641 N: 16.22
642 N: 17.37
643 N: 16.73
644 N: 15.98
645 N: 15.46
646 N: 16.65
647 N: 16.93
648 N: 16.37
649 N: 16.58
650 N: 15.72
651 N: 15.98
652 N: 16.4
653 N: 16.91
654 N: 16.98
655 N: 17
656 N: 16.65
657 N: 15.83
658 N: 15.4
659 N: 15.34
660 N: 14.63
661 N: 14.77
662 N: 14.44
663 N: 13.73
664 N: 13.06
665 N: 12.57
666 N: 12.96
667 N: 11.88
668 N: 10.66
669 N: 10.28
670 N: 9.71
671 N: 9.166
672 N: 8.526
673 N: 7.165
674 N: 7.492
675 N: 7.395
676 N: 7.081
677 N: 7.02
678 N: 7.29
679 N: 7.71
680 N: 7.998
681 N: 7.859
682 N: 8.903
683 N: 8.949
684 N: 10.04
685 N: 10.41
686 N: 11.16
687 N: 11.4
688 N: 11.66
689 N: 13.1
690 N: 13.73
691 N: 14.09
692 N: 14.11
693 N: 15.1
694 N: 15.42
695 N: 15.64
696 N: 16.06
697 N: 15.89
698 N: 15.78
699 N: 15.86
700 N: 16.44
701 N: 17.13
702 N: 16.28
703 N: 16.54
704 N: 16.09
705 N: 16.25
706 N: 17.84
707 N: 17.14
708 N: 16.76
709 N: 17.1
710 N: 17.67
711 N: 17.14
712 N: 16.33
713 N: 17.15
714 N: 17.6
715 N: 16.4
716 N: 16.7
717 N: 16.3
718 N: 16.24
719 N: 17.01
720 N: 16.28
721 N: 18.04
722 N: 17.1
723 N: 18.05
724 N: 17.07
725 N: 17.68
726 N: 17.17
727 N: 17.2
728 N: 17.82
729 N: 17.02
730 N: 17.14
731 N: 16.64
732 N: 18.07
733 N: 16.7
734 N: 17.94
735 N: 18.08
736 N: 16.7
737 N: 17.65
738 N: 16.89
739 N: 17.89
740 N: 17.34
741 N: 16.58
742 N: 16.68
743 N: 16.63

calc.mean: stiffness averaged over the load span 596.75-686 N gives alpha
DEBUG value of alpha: 14.9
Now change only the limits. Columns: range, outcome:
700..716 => 16.9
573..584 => 17.7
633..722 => 14.3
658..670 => 13.1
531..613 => 16.1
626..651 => 16.7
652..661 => 16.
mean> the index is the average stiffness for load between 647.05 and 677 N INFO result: 13.1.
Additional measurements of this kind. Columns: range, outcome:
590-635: 17.1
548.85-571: 12.4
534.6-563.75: 13.5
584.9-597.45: 17.1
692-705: 16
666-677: 9.03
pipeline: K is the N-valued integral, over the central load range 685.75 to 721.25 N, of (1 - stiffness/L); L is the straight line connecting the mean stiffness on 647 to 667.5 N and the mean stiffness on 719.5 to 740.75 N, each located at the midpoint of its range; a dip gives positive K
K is 1.6 N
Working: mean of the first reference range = 15.2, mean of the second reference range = 17.3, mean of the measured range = 15.8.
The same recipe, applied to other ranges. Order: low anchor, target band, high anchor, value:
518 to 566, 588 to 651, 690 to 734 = -3.8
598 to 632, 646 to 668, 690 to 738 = 2.4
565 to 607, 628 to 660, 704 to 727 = 1.3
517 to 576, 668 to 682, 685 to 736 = 6.9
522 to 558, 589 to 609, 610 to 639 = -0.8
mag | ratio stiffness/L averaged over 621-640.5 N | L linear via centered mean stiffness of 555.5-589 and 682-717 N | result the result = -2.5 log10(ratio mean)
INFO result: -0.11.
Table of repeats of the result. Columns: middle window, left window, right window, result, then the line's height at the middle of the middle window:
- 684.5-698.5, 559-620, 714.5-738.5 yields 0.23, 17.1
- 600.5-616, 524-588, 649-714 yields -0.18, 14.9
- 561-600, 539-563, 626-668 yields -0.23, 13.7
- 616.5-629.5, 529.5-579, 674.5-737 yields -0.13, 15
